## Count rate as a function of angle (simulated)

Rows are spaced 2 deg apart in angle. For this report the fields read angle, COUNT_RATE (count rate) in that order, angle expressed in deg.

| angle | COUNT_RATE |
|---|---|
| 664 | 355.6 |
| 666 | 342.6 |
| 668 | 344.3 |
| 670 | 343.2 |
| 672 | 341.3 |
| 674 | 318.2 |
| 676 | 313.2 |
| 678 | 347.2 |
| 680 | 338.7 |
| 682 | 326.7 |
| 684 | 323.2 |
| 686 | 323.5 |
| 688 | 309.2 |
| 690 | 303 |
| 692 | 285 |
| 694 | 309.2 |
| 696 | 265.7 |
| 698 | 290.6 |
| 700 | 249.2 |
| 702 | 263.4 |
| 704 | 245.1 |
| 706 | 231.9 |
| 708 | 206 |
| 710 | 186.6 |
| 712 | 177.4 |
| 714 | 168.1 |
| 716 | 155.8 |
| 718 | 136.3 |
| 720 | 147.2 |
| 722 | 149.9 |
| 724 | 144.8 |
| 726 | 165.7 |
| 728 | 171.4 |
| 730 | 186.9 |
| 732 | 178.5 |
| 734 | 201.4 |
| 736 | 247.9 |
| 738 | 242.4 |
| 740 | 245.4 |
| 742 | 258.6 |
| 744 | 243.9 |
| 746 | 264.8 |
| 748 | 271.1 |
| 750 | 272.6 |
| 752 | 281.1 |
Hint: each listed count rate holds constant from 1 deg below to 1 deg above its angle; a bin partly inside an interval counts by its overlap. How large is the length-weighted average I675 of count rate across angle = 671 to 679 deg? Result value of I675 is 330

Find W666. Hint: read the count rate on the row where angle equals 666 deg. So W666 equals 342.6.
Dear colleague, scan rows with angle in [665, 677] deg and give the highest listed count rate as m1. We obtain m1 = 344.3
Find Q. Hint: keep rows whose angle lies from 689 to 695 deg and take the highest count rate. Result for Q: 309.2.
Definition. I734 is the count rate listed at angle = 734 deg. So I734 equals 201.4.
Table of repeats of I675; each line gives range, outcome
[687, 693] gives 299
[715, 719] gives 146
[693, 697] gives 287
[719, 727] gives 152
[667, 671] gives 344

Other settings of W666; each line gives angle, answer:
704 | 245.1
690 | 303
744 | 243.9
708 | 206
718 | 136.3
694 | 309.2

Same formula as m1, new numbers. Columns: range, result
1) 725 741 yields 247.9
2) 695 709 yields 290.6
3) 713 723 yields 168.1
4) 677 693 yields 347.2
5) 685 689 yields 323.5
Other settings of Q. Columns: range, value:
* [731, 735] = 201.4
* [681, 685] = 326.7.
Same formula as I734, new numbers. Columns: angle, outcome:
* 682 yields 326.7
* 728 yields 171.4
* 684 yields 323.2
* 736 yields 247.9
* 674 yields 318.2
